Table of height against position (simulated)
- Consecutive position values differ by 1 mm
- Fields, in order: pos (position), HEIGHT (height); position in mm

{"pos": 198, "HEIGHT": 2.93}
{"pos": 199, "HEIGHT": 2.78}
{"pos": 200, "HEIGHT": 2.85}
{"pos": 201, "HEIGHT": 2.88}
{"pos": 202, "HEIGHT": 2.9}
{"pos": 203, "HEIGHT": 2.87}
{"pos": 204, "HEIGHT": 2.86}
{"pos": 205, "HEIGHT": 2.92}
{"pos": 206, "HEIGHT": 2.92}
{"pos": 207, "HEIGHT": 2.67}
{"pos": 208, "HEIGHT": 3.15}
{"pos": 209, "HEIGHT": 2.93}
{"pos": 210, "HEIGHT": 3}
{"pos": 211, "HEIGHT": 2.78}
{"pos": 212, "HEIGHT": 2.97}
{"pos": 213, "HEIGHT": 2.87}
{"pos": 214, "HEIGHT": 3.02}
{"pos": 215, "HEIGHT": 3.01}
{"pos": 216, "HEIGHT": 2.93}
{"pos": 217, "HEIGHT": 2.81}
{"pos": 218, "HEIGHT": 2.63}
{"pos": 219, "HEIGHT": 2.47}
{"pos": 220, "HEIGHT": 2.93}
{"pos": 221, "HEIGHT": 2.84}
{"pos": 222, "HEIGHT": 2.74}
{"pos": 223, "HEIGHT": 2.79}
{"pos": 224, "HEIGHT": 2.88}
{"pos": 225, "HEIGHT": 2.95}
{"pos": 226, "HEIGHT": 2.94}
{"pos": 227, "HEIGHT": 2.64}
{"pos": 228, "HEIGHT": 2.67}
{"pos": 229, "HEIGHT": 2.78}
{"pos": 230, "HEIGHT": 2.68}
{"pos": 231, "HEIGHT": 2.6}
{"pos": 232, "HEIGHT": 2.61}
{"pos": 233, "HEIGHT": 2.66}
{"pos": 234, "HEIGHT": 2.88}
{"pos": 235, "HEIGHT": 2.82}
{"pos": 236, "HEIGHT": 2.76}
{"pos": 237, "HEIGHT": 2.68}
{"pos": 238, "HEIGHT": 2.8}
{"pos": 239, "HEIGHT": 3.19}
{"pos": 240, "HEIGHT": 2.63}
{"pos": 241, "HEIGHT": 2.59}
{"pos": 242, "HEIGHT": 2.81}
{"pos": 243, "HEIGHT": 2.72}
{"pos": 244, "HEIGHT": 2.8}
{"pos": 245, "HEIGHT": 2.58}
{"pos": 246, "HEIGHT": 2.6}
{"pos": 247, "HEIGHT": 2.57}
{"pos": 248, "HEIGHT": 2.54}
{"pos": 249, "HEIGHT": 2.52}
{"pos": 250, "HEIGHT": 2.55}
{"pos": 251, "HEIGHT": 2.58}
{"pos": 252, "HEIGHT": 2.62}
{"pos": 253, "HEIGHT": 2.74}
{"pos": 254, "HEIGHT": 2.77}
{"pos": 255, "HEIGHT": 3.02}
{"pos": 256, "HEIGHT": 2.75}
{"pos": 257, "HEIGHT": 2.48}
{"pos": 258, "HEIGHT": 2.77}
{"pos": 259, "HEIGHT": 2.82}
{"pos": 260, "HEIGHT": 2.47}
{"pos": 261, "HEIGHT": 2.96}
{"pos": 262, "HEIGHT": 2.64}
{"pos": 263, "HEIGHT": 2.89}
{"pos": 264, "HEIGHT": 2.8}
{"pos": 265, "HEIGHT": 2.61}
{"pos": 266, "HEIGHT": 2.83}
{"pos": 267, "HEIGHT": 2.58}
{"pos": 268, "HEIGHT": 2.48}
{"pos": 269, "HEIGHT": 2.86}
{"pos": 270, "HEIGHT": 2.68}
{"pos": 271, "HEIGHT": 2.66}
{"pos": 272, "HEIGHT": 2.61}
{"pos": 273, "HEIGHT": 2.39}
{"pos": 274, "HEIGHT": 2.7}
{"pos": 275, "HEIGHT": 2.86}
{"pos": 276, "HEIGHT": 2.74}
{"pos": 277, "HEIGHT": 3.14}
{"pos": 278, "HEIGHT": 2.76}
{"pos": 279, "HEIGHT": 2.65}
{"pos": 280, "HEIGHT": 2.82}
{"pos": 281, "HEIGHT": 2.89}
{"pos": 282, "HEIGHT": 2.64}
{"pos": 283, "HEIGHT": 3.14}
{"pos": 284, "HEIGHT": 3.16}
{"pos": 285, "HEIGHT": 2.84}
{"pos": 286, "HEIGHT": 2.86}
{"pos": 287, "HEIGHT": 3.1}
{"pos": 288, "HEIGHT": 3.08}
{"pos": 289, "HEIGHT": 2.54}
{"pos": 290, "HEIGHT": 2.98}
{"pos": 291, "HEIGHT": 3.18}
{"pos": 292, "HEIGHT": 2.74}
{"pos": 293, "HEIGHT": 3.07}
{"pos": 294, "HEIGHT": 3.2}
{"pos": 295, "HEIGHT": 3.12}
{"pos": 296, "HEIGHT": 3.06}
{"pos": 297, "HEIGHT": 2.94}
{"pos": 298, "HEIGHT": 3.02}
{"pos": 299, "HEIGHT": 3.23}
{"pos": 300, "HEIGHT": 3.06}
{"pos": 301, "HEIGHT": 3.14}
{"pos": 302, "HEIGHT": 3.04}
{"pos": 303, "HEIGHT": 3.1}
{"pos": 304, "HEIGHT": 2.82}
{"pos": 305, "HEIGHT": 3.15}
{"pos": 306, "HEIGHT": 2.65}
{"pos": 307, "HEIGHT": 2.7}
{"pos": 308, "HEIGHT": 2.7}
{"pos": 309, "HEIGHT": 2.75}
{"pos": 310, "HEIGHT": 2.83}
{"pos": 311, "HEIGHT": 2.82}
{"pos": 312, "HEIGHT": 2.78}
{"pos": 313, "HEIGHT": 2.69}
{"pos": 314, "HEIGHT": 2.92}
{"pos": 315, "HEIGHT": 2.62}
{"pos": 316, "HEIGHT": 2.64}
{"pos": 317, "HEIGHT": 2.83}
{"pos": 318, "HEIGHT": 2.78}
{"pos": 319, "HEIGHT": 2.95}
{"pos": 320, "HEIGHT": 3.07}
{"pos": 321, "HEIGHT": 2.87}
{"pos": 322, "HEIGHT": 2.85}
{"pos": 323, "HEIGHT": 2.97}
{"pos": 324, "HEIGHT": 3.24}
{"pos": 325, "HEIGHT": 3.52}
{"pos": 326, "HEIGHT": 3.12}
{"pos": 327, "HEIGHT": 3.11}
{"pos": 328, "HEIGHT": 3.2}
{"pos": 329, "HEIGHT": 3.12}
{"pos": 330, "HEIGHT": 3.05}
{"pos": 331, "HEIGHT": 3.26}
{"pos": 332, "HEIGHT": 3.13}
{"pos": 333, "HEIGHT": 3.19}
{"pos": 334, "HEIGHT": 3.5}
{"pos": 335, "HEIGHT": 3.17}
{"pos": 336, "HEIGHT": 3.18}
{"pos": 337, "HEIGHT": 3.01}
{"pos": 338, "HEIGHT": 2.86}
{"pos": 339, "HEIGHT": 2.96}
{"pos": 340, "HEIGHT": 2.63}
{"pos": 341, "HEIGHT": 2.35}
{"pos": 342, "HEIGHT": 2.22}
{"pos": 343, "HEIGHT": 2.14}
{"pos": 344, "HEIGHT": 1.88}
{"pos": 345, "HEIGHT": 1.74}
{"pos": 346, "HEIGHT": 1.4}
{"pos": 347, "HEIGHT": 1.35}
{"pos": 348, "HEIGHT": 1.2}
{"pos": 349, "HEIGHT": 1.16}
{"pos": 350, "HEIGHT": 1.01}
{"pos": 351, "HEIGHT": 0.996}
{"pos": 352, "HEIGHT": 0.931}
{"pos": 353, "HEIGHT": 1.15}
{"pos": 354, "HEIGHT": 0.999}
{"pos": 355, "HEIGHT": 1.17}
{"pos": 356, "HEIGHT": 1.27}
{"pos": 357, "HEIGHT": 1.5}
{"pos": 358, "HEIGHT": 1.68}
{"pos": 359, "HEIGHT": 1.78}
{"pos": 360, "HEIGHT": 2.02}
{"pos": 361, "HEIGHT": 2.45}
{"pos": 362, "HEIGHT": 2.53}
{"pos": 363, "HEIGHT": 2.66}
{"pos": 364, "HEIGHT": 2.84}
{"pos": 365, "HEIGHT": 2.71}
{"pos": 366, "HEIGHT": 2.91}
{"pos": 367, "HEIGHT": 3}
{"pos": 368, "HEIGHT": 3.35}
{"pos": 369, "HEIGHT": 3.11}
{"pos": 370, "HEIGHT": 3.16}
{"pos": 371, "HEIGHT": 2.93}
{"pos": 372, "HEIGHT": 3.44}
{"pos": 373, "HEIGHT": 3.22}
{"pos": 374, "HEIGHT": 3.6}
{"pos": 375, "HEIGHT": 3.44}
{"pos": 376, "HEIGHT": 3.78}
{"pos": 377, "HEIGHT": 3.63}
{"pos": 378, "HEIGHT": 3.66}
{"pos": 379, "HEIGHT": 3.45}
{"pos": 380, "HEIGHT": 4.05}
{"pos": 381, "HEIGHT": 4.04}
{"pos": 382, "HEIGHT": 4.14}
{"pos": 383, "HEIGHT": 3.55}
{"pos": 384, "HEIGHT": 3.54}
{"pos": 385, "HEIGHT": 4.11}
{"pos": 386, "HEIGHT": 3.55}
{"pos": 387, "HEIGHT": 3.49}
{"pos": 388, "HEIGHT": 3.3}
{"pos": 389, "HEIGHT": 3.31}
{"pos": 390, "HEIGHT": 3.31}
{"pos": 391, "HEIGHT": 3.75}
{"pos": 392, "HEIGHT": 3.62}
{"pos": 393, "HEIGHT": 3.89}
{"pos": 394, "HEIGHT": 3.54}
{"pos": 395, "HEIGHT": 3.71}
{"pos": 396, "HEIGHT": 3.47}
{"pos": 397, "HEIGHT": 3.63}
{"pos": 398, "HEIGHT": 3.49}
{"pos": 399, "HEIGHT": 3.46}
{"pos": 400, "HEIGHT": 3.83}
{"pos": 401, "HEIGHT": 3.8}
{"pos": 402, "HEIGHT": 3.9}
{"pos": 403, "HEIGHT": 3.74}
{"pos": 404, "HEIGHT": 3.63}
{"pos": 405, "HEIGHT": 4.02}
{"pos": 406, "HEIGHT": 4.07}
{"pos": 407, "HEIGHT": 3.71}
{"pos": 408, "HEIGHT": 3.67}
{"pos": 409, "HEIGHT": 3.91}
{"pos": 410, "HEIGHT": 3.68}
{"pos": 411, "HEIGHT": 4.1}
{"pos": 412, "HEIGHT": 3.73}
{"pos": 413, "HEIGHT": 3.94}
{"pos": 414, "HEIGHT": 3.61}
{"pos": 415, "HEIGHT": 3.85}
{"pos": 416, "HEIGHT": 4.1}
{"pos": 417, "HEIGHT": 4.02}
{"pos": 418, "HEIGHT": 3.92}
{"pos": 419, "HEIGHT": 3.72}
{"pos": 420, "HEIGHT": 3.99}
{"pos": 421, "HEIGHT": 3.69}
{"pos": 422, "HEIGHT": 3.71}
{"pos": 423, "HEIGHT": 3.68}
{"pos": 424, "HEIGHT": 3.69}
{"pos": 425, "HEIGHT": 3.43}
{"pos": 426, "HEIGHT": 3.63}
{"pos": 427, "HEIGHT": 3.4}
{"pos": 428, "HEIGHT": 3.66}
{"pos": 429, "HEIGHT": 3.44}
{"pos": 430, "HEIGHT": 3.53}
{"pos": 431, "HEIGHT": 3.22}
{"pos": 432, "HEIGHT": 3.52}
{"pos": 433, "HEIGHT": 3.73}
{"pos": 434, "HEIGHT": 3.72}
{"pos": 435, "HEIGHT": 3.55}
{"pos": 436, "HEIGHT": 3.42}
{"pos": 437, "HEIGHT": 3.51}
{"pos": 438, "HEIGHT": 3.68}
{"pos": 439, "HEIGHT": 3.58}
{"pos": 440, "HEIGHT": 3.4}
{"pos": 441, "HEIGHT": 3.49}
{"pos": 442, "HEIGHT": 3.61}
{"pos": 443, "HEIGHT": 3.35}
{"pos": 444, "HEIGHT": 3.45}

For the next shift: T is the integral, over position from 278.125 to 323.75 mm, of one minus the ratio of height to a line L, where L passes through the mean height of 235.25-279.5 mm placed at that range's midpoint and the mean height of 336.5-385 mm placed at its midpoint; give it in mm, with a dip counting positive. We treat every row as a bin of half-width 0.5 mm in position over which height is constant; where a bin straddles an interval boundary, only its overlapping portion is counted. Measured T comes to -4.8 mm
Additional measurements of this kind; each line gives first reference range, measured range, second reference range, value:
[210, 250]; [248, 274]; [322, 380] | 0.3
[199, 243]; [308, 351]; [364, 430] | 8.5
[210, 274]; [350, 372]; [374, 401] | 8.4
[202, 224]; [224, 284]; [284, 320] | 3.2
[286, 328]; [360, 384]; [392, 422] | 1.6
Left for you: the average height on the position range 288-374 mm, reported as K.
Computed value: 2.64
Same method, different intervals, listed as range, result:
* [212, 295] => 2.78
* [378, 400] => 3.64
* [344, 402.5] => 2.85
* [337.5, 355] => 1.69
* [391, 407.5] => 3.72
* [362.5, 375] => 3.09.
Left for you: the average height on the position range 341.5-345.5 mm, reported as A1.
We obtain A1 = 2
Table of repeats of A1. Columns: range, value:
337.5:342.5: 2.6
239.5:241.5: 2.61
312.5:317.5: 2.74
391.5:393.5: 3.75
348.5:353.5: 1.05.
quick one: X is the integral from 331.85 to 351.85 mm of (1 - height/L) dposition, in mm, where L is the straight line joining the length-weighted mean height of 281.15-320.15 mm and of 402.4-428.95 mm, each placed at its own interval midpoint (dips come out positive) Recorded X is 6.2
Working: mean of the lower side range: 2.92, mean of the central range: 2.22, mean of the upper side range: 3.78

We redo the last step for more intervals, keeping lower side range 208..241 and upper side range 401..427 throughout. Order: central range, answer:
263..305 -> 3.2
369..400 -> 0.6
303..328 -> 2.9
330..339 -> 0.6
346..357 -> 7.3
